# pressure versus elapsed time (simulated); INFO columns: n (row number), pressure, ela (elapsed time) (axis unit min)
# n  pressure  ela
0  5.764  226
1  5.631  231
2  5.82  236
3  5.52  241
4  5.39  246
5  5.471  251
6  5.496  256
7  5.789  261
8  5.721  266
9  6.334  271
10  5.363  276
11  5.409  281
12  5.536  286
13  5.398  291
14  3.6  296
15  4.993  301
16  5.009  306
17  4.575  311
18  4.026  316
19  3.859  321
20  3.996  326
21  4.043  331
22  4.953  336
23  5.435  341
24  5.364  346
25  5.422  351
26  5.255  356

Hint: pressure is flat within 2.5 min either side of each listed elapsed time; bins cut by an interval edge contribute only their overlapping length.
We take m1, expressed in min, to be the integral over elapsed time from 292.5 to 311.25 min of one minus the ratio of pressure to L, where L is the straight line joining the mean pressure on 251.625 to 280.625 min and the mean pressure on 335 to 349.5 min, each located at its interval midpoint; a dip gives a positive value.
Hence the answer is 3.1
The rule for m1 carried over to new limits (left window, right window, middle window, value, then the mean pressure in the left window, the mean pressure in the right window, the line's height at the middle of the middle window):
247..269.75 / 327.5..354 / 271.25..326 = 5.5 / 5.64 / 5.01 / 5.33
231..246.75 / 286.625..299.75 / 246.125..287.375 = -4.0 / 5.61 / 4.69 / 5.14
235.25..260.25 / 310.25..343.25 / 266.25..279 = -1.5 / 5.54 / 4.4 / 5.18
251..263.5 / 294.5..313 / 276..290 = -1.1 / 5.61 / 4.59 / 5.05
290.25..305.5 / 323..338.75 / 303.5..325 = 0.7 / 4.62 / 4.33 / 4.48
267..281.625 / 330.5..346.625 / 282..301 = 2.2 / 5.74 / 5.01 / 5.55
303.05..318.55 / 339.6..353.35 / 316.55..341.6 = 3.3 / 4.55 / 5.4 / 4.99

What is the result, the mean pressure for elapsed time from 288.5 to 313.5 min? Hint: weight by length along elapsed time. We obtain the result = 4.71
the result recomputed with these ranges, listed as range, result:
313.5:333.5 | 3.98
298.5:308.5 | 5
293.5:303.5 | 4.3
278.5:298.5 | 4.99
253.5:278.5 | 5.74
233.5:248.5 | 5.58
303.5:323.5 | 4.37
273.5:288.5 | 5.44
